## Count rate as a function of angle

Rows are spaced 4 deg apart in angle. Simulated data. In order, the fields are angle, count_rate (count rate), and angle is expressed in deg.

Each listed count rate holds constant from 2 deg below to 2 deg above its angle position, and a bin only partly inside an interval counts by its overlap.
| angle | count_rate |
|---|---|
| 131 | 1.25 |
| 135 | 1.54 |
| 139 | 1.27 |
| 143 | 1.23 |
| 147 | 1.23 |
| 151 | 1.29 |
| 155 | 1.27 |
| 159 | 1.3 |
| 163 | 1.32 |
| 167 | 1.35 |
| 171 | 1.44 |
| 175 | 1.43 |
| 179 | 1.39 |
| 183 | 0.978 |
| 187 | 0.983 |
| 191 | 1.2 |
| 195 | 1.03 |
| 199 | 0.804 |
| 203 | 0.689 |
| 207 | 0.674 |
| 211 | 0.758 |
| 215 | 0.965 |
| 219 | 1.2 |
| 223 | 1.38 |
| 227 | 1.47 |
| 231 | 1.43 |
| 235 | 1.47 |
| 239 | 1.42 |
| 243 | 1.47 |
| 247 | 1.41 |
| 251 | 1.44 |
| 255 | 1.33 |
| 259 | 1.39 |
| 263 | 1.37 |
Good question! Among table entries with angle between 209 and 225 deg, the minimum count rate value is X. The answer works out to 0.758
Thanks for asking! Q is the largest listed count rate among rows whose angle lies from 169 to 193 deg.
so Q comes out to 1.44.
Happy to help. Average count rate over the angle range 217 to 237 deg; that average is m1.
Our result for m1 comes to 1.39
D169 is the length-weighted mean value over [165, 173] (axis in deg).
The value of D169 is 1.4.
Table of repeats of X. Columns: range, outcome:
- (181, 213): 0.674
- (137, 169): 1.23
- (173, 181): 1.39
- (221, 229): 1.38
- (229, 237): 1.43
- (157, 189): 0.978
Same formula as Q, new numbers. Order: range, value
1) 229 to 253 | 1.47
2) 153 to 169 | 1.35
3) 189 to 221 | 1.2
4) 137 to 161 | 1.3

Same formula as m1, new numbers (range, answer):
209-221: 0.974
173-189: 1.2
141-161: 1.26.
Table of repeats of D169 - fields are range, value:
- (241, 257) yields 1.41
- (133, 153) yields 1.31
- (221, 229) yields 1.42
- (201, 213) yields 0.707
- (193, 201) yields 0.917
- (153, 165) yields 1.3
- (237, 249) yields 1.43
